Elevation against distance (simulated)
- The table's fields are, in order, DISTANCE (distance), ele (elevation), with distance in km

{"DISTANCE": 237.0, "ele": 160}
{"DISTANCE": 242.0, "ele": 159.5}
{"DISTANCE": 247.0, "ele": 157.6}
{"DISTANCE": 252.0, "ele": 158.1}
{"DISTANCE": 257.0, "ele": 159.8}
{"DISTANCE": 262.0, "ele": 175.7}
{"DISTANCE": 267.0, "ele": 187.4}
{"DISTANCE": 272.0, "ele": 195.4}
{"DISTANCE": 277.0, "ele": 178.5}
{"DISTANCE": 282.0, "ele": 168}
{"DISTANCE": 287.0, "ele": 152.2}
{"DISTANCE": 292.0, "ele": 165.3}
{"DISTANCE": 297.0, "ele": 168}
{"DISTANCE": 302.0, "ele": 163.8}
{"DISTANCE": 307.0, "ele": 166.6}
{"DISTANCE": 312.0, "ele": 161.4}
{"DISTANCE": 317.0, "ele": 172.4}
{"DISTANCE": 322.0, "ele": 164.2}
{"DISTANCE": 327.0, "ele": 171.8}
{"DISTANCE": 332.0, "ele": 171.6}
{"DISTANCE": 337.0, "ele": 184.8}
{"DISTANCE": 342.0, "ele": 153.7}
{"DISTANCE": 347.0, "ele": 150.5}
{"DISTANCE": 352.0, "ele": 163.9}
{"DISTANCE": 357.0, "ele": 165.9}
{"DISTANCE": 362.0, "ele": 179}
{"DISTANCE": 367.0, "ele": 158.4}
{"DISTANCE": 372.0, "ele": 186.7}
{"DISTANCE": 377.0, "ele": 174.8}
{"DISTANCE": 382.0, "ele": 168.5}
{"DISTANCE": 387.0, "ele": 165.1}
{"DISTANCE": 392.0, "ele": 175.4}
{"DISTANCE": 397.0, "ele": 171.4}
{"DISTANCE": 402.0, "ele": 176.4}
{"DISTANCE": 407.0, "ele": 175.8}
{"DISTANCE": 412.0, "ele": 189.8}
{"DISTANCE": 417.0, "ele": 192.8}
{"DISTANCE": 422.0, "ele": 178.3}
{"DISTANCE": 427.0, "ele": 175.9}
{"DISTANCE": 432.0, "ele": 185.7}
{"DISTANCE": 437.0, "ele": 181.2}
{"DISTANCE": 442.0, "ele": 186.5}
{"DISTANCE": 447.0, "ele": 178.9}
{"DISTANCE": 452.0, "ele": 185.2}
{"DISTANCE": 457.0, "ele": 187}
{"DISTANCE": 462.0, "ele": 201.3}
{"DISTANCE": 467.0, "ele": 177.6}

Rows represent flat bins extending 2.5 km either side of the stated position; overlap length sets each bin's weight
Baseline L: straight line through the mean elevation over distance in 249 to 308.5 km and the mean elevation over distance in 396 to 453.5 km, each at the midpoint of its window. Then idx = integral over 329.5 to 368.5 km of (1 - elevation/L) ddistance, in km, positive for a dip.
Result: 2.1 km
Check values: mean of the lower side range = 170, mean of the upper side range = 182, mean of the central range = 166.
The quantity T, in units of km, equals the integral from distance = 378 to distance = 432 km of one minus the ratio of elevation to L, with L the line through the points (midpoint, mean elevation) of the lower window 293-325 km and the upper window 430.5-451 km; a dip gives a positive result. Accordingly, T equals 0.4 km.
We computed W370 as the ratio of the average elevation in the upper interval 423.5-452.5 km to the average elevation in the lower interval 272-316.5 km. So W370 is 1.09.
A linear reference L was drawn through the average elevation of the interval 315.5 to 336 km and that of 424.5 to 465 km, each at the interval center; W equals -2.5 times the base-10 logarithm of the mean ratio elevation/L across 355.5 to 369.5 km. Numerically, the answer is 0.05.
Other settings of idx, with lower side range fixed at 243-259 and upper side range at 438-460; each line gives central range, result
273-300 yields -0.8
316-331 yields -0.1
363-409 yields 0.9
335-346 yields 0.3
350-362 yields 0.3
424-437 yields 0.1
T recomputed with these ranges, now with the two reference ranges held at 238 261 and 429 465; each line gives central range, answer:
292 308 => 0.1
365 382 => 0.3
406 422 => -0.4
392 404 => 0.4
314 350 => 0.8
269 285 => -1.6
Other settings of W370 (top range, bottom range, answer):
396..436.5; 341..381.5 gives 1.08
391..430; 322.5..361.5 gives 1.08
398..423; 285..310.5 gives 1.12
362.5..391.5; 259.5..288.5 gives 0.97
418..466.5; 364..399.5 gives 1.07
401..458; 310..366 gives 1.09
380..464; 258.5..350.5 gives 1.07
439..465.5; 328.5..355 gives 1.13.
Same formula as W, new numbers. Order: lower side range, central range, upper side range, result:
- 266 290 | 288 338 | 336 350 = 0.00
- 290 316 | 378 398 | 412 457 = 0.04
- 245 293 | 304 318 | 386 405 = 0.03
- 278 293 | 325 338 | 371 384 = -0.04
